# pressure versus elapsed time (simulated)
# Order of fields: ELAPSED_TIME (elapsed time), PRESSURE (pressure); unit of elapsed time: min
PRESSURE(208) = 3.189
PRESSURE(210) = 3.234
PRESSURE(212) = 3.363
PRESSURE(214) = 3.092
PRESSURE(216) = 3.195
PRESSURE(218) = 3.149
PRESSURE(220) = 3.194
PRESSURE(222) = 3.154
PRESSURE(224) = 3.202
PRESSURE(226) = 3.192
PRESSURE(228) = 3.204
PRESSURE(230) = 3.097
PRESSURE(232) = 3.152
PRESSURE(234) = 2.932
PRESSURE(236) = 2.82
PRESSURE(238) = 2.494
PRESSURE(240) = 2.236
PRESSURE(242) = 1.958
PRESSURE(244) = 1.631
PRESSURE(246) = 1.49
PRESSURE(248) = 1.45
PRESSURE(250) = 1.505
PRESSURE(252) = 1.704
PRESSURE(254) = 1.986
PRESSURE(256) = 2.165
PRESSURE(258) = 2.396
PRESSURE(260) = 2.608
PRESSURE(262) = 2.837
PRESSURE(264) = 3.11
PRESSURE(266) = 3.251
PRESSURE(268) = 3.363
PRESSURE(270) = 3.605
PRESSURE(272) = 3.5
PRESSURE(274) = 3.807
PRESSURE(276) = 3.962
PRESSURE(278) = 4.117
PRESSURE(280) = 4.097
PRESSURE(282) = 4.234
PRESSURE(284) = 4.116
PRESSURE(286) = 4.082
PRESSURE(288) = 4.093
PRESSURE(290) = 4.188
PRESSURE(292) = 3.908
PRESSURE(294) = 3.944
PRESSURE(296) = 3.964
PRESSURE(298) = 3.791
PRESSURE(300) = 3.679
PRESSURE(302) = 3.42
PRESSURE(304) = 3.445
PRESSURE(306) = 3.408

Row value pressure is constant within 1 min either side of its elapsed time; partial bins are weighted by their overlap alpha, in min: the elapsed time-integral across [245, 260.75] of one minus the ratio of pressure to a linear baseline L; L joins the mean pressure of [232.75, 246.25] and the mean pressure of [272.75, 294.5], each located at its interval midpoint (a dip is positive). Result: 5.2 min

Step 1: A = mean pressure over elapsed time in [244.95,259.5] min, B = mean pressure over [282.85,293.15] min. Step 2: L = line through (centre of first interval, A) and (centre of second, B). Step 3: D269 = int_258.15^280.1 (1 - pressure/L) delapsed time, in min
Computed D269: -3.9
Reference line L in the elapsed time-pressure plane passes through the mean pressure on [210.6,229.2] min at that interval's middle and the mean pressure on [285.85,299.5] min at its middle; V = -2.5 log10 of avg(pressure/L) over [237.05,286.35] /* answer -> 0.28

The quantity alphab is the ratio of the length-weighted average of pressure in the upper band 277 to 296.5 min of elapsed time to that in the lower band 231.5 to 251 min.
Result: 1.90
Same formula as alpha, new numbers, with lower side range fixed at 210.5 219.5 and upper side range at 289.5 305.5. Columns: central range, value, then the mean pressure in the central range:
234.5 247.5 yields 4.9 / 2.11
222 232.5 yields 0.4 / 3.17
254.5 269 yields 3.0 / 2.79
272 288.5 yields -1.7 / 4.03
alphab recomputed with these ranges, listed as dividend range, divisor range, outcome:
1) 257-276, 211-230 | 1.01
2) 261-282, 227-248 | 1.47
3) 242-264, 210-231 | 0.64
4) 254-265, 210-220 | 0.80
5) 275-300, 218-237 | 1.30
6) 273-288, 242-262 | 2.10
